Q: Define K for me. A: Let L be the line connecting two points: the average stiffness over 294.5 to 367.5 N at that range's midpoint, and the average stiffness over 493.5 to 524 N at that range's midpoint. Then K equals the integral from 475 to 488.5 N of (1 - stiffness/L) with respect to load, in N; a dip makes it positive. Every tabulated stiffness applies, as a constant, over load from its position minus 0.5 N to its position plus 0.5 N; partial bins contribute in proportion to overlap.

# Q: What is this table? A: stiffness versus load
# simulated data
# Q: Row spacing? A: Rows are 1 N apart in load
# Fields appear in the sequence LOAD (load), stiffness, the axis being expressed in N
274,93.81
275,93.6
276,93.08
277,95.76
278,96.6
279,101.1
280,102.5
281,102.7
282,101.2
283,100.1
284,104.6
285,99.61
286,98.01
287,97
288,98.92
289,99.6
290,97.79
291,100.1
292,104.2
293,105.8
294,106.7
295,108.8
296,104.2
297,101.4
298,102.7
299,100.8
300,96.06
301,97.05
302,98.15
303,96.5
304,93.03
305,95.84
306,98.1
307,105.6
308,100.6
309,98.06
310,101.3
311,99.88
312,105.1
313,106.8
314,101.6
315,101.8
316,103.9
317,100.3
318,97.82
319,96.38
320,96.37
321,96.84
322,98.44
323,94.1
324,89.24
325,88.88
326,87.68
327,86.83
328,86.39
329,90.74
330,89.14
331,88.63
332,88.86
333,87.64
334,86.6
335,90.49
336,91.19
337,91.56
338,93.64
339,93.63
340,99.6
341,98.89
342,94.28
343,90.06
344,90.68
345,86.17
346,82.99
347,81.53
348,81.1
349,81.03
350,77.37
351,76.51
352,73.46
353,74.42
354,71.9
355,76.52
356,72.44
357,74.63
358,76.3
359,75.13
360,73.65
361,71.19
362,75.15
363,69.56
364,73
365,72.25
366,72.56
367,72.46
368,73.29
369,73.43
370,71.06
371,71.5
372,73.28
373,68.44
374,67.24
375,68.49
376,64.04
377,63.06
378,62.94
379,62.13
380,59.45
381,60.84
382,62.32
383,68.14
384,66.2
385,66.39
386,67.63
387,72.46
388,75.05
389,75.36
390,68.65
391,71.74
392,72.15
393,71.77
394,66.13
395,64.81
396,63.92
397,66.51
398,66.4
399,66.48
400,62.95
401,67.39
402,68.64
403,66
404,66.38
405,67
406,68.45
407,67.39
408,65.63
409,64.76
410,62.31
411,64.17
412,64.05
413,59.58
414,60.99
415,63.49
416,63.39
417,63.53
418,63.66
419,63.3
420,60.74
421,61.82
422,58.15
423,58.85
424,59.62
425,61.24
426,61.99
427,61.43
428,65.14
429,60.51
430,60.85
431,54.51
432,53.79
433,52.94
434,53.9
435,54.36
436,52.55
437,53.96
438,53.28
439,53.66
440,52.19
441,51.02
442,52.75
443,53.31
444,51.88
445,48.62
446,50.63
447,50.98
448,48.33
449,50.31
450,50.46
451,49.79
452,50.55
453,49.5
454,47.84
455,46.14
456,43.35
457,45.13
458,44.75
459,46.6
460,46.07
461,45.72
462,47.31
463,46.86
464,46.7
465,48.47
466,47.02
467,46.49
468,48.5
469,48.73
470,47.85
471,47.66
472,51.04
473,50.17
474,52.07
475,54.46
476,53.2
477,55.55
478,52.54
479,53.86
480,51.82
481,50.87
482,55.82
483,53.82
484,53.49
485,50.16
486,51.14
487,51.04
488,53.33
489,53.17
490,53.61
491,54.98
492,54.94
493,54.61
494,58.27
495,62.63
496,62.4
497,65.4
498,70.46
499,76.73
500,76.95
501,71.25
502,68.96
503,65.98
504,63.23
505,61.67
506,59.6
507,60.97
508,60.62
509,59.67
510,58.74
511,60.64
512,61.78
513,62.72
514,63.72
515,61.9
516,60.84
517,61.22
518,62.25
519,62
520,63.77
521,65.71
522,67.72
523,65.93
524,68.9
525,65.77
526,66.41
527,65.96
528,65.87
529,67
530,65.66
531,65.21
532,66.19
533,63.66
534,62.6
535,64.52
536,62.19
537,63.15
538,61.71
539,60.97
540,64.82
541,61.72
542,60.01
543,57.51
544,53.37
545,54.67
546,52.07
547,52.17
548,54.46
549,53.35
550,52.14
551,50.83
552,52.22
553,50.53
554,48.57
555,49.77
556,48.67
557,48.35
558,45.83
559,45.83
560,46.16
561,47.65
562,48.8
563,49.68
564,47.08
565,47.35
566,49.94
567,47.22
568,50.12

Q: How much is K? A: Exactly 3.0 N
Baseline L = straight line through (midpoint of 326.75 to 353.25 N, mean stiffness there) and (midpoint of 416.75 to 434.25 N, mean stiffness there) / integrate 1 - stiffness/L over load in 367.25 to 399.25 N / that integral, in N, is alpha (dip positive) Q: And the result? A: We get 2.4 N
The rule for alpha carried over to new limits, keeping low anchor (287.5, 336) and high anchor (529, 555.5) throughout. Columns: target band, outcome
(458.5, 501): 9.0 N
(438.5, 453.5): 4.7 N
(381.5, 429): 9.4 N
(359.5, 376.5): 3.2 N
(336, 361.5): 2.4 N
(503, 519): 0.5 N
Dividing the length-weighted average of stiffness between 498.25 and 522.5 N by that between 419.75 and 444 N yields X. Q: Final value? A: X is 1.1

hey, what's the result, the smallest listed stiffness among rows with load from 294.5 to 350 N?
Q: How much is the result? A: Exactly 77.37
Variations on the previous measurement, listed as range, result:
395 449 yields 48.33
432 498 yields 43.35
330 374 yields 67.24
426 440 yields 52.19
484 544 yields 50.16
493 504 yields 54.61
